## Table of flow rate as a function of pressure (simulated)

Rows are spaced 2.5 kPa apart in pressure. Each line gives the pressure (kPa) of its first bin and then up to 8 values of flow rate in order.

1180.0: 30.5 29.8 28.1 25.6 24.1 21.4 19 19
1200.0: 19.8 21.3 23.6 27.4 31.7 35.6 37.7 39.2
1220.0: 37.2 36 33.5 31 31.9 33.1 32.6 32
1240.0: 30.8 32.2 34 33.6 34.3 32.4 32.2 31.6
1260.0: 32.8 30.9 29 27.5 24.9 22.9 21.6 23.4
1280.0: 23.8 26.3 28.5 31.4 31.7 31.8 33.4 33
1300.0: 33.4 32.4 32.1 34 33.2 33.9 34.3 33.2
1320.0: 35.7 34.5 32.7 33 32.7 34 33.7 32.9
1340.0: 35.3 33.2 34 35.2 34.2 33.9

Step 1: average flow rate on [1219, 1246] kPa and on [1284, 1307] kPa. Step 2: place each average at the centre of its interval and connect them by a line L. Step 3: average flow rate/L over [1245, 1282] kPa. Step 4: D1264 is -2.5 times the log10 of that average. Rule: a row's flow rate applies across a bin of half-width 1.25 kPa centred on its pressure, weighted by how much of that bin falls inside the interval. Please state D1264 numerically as 0.14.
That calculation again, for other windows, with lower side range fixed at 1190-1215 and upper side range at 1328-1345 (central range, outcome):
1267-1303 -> 0.08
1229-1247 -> -0.19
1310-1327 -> -0.05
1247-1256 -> -0.18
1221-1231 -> -0.25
